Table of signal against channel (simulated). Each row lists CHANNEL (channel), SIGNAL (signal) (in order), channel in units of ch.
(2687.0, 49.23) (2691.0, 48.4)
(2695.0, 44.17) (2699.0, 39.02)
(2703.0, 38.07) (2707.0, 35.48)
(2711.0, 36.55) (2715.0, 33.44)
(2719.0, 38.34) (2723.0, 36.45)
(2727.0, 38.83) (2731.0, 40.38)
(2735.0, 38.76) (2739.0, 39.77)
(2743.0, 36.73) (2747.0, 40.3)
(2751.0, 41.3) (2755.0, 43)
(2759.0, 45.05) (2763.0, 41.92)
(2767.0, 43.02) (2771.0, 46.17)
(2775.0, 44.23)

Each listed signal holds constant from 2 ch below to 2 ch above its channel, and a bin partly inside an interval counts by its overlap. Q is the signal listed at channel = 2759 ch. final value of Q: 45.05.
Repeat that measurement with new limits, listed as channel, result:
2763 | 41.92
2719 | 38.34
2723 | 36.45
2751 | 41.3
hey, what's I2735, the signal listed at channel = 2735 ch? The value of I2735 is 38.76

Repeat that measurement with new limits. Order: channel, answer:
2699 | 39.02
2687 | 49.23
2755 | 43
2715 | 33.44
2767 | 43.02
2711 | 36.55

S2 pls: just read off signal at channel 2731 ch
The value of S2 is 40.38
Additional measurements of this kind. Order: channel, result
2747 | 40.3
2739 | 39.77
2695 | 44.17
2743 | 36.73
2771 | 46.17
